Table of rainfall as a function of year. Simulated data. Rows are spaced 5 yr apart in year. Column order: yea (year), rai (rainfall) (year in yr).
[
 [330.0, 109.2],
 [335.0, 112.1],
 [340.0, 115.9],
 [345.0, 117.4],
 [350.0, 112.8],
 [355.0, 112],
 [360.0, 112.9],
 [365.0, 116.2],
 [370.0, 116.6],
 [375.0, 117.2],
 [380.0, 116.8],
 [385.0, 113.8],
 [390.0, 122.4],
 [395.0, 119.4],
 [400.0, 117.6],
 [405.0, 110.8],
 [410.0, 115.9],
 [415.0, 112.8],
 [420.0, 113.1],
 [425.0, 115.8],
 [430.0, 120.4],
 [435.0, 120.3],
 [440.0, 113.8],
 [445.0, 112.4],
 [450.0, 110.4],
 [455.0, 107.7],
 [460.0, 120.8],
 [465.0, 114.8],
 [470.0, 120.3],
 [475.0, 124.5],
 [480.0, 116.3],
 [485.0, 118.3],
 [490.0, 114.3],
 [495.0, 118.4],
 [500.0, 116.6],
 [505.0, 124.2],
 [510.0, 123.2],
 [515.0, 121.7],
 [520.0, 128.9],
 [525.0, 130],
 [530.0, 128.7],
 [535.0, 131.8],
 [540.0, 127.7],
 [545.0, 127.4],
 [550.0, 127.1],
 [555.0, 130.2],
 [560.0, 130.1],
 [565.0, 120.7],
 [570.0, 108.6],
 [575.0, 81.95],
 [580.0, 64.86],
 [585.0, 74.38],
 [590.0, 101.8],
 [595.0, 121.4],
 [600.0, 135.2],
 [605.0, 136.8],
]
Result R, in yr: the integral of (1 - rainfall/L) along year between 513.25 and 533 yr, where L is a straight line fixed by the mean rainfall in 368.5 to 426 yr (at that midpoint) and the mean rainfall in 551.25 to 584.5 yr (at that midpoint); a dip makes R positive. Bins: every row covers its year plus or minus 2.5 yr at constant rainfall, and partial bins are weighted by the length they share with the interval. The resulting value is -3.6 yr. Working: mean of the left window 116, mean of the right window 105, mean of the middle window 128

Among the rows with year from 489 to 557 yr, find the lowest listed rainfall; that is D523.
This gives 114.3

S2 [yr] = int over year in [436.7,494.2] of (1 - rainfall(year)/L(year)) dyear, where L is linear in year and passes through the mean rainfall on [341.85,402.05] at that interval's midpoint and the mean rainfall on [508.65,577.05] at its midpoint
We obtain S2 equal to 1.9 yr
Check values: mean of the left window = 116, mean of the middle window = 116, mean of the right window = 123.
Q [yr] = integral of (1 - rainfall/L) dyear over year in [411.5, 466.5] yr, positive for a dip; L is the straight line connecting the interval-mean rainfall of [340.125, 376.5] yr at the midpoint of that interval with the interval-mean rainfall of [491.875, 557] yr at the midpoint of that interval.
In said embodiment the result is 2.5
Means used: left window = 115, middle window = 115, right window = 126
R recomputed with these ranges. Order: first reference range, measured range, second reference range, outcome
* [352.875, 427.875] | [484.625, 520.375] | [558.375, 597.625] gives -4.8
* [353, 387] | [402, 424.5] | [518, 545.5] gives 1.0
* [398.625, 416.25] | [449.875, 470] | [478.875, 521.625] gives 0.5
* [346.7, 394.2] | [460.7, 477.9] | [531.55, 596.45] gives -1.0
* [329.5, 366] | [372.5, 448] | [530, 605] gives -1.5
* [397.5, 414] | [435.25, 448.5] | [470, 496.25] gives 0.3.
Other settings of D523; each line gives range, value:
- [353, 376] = 112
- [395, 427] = 110.8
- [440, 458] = 107.7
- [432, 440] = 113.8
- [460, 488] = 114.8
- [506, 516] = 121.7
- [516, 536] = 128.7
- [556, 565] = 120.7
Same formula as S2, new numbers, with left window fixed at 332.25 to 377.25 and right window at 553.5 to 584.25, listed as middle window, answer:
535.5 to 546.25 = -2.40 yr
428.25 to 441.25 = -0.93 yr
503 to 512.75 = -1.55 yr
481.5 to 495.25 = -1.15 yr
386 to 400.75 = -0.88 yr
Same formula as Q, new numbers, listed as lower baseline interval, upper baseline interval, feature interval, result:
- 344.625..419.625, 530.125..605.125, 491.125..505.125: -0.44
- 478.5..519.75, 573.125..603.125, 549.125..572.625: -4.11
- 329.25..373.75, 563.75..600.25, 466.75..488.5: -2.87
